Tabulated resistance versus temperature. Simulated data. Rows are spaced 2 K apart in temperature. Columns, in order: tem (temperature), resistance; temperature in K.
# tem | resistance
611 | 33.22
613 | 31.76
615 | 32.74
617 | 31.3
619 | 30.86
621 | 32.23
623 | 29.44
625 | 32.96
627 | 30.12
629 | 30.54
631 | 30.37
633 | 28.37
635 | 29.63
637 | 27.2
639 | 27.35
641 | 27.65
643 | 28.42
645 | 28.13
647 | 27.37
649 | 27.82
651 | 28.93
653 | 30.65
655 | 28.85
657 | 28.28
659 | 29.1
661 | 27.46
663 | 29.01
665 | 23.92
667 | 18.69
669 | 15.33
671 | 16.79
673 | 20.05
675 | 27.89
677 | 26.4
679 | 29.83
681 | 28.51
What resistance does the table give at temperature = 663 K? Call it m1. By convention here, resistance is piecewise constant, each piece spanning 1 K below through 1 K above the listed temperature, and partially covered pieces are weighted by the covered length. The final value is 29.01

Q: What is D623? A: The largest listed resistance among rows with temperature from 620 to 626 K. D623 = 32.96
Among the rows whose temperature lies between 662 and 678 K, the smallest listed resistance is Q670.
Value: 15.33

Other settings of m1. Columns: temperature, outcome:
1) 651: 28.93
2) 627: 30.12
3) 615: 32.74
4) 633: 28.37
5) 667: 18.69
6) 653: 30.65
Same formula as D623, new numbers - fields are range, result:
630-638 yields 30.37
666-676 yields 27.89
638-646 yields 28.42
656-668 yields 29.1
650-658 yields 30.65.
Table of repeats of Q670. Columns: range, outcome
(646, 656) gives 27.37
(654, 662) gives 27.46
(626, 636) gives 28.37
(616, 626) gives 29.44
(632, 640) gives 27.2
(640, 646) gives 27.65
